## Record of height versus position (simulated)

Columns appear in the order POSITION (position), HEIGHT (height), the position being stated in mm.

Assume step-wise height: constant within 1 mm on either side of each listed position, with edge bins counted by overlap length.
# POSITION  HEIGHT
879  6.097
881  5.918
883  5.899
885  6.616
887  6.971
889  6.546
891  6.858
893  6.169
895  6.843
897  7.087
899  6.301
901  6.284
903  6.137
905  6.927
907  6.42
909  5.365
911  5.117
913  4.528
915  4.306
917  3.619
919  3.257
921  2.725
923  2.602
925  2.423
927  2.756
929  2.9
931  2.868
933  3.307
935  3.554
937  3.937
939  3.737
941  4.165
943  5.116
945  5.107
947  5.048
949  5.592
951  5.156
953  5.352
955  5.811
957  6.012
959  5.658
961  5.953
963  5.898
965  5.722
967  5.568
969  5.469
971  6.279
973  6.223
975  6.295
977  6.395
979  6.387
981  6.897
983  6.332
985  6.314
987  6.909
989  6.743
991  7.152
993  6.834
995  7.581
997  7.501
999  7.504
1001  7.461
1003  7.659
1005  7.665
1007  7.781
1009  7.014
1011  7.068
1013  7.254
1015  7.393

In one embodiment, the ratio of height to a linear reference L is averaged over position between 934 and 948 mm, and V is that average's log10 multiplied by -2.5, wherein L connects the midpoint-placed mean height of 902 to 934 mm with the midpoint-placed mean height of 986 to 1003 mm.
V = 0.15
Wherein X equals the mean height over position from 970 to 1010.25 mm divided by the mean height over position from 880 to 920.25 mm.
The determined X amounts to 1.19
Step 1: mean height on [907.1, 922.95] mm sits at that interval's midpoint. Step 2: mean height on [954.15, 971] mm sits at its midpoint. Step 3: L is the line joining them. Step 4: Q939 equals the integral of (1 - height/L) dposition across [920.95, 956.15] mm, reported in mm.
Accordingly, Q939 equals 6.9 mm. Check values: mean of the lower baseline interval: 4.17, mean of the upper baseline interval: 5.79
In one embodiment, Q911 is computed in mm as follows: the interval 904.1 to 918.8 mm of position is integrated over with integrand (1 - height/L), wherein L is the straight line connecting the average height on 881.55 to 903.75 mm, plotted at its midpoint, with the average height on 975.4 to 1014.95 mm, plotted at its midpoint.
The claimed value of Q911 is 3.43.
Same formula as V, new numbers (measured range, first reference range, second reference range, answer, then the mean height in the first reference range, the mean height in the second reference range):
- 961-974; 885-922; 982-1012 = 0.14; 5.66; 7.17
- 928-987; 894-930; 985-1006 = 0.17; 4.76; 7.25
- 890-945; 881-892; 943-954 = 0.27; 6.52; 5.24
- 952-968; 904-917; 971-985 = 0.07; 5.3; 6.4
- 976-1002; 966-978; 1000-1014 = -0.03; 6.04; 7.41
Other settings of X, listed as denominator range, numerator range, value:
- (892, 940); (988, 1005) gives 1.61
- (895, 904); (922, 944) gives 0.52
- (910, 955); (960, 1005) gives 1.65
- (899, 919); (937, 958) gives 0.94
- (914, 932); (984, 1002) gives 2.33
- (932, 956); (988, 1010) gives 1.58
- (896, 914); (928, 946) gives 0.64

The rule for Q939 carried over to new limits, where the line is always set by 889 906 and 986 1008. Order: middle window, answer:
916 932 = 9.2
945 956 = 2.5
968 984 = 2.0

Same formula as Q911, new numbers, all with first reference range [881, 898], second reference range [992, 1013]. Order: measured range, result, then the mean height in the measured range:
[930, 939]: 4.50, 3.45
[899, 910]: 0.75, 6.23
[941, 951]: 2.70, 5.1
